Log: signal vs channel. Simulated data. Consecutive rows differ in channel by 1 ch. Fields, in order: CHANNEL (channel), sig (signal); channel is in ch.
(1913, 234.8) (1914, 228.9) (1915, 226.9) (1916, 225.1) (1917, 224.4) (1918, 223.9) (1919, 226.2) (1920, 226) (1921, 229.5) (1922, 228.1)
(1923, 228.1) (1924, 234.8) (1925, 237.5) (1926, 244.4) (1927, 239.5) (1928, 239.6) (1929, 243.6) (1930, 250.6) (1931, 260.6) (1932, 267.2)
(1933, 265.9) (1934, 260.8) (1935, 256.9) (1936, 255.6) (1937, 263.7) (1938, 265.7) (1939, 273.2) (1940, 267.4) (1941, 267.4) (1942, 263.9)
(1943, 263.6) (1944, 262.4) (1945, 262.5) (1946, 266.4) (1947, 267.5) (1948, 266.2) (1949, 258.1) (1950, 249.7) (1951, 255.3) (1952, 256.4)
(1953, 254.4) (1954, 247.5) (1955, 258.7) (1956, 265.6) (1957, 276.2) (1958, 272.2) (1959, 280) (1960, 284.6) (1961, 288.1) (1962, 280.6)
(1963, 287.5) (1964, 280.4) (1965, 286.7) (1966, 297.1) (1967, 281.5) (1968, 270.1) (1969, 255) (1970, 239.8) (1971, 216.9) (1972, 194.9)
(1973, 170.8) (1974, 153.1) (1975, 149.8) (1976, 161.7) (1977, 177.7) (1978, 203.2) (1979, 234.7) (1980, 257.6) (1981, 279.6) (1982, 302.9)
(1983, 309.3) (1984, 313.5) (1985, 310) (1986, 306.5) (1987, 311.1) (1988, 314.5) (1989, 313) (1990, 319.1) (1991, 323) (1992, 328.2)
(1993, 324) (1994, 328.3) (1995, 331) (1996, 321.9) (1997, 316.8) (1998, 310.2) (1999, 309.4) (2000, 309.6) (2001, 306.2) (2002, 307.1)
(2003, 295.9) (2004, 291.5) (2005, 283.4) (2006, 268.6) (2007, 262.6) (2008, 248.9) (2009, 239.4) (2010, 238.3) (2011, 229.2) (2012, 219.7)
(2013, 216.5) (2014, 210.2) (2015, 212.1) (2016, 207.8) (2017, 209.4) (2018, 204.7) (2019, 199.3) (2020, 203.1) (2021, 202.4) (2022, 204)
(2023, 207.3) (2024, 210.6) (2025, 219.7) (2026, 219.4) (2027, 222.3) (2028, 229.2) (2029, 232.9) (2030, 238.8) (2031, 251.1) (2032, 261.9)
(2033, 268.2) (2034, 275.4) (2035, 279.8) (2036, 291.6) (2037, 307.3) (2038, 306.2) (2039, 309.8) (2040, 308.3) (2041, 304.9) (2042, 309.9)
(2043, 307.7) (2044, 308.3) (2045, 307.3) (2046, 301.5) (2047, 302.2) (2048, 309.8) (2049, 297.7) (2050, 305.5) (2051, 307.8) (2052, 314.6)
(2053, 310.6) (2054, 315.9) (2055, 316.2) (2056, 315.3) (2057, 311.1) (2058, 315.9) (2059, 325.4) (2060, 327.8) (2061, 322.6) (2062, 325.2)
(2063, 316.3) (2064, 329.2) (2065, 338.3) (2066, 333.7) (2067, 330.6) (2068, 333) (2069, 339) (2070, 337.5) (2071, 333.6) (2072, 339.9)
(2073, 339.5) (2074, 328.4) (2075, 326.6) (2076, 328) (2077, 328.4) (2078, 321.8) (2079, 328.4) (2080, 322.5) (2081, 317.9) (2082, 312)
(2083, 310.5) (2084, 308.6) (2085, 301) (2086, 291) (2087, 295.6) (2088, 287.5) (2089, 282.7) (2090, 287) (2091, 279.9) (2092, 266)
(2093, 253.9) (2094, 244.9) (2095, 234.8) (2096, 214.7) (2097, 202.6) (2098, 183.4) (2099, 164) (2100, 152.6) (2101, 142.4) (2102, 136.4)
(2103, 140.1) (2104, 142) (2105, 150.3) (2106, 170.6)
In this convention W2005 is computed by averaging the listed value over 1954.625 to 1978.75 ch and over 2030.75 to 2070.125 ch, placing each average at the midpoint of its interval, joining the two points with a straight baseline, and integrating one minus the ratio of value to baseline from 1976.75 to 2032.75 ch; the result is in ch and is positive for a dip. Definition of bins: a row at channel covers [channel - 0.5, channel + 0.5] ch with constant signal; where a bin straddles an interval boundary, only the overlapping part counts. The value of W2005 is 1.69 ch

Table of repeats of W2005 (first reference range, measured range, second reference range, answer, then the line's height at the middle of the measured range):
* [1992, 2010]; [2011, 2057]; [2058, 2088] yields 6.79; 309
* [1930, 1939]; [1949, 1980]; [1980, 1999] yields 4.72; 290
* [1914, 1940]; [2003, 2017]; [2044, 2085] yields 2.34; 290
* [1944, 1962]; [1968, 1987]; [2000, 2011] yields 2.20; 269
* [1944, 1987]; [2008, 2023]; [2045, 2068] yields 3.86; 290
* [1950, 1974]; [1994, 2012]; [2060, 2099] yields -0.85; 273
